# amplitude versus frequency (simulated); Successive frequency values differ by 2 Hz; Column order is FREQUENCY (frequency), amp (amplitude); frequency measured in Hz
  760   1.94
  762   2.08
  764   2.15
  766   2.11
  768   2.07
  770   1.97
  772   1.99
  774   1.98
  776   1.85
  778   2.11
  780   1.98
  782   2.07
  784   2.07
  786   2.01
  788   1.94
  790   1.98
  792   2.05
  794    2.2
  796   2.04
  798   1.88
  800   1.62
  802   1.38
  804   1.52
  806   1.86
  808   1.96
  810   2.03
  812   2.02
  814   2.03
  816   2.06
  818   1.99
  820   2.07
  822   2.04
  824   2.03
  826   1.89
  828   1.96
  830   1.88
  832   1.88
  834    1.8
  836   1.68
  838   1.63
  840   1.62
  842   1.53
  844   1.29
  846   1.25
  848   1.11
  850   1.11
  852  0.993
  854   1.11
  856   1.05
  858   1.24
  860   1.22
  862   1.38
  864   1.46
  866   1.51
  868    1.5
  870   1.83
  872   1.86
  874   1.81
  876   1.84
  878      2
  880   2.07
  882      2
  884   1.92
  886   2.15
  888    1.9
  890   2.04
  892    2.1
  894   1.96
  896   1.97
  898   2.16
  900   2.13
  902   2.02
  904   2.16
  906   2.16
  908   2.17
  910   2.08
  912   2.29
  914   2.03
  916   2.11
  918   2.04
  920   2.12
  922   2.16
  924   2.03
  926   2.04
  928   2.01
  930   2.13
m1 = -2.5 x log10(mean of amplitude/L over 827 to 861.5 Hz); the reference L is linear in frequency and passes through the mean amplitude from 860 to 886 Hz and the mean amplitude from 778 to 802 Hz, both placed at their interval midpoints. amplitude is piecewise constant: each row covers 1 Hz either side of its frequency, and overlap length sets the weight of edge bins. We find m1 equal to 0.269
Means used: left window 1.97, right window 1.76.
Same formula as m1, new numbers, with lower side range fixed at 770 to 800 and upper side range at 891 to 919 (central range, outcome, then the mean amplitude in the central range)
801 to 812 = 0.14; 1.77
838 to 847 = 0.38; 1.45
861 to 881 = 0.20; 1.73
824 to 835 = 0.08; 1.9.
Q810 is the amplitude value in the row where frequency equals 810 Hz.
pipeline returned 2.03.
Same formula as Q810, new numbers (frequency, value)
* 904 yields 2.16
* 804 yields 1.52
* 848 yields 1.11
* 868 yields 1.5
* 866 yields 1.51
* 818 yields 1.99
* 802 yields 1.38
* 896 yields 1.97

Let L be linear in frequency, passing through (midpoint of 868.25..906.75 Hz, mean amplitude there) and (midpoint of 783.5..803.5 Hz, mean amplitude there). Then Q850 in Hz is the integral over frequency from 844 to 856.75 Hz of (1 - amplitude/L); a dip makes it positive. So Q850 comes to 5.46 Hz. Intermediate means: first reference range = 1.9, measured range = 1.12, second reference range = 1.99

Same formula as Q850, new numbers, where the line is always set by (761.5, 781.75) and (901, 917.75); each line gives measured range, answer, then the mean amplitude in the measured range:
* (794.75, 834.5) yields 3.1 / 1.9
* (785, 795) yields 0.0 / 2.04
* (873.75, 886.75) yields 0.8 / 1.98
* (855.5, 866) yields 4.0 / 1.3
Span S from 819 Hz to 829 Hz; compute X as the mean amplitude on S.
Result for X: 2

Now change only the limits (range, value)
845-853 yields 1.12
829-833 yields 1.88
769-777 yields 1.95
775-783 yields 2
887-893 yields 2.01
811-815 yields 2.02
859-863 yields 1.3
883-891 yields 2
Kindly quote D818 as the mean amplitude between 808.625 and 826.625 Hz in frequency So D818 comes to 2.02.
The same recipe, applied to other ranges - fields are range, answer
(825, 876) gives 1.51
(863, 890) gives 1.84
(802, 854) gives 1.71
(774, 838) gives 1.93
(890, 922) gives 2.1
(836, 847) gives 1.48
